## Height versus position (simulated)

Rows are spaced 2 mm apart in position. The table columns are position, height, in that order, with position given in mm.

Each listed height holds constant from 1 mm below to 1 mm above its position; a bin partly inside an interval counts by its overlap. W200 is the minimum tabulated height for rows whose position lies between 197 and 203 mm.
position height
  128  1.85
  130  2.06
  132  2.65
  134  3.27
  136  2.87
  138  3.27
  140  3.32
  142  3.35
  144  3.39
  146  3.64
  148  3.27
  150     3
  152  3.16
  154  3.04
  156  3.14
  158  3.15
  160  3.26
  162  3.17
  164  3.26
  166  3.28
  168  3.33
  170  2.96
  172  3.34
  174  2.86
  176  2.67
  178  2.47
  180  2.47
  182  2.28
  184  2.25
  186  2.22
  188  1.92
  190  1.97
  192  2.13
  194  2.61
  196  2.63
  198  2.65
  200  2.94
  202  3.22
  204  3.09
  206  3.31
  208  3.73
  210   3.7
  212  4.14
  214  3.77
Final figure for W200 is 2.65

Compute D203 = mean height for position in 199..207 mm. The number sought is 3.14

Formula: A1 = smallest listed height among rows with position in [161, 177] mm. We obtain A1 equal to 2.67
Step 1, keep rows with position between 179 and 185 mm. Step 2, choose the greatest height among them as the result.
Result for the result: 2.47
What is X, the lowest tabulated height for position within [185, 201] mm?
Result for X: 1.92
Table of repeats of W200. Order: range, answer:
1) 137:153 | 3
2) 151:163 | 3.04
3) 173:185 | 2.25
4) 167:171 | 2.96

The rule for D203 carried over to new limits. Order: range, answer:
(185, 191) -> 2.04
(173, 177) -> 2.76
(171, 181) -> 2.76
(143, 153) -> 3.29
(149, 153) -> 3.08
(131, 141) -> 3.08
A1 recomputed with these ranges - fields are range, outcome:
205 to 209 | 3.31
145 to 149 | 3.27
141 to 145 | 3.35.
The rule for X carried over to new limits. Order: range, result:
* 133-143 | 2.87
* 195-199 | 2.63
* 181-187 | 2.22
